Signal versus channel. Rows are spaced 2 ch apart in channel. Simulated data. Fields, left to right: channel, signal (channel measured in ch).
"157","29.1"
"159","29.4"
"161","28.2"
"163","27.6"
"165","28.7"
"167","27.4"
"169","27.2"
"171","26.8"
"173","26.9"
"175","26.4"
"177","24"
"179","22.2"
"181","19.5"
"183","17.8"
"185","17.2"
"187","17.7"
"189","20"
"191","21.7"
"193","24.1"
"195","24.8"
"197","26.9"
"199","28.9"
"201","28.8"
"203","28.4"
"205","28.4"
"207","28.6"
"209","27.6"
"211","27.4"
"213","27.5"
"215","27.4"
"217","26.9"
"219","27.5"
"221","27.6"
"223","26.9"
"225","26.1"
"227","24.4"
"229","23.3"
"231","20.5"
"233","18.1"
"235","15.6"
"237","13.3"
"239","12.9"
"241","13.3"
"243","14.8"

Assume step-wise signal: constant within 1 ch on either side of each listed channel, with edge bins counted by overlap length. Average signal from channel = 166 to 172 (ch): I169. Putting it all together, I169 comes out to 27.1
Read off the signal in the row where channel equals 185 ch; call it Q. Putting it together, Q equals 17.2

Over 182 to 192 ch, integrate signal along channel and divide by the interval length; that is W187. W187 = 18.9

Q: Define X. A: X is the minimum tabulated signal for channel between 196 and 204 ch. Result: 26.9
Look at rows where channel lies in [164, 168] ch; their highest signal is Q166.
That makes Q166 28.7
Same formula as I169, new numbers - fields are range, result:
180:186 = 18.2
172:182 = 23.8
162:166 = 28.1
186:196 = 21.7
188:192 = 20.9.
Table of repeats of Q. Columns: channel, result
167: 27.4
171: 26.8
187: 17.7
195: 24.8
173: 26.9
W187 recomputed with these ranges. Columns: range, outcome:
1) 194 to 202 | 27.3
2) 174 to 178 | 25.2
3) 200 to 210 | 28.4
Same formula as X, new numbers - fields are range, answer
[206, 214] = 27.4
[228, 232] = 20.5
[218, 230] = 23.3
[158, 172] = 26.8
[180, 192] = 17.2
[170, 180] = 22.2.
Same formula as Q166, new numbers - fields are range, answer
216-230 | 27.6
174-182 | 26.4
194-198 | 26.9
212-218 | 27.5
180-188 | 19.5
